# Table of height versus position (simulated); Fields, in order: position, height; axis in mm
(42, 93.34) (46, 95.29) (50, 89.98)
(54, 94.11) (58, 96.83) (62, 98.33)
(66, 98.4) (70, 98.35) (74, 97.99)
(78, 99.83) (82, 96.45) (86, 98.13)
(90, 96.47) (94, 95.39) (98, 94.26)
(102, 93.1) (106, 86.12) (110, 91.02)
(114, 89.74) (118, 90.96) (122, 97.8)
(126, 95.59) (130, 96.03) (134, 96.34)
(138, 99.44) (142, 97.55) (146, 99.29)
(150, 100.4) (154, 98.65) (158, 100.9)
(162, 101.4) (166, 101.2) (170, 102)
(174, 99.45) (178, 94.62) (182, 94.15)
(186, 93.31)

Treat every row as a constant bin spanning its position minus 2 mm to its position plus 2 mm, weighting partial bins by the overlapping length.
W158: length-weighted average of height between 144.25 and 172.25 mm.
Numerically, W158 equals 101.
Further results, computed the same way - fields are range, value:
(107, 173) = 97.3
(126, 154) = 98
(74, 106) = 95.7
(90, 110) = 92.5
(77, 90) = 97.8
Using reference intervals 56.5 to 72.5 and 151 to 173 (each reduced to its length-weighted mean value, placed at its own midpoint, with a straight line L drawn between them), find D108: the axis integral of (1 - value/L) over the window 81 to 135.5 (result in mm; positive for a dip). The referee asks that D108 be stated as 2.9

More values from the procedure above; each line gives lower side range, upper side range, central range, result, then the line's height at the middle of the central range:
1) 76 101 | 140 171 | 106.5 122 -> 1.1 mm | 98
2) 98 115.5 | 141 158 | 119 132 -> -0.2 mm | 94.3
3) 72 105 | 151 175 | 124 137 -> 0.3 mm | 98.7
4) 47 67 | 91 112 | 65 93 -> -1.2 mm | 93.8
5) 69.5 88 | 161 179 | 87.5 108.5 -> 1.1 mm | 98.5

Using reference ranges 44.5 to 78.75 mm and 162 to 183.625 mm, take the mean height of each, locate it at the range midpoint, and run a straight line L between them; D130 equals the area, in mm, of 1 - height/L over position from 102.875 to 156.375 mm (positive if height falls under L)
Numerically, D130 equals 1.37 mm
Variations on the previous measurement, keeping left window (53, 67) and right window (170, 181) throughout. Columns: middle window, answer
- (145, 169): -0.7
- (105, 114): 0.8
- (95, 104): 0.3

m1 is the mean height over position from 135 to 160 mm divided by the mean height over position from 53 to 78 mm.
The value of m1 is 1.0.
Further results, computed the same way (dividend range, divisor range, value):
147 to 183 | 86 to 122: 1.07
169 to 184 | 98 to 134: 1.05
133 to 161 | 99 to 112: 1.10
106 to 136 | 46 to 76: 0.97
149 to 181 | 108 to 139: 1.05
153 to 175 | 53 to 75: 1.03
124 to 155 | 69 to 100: 1.01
